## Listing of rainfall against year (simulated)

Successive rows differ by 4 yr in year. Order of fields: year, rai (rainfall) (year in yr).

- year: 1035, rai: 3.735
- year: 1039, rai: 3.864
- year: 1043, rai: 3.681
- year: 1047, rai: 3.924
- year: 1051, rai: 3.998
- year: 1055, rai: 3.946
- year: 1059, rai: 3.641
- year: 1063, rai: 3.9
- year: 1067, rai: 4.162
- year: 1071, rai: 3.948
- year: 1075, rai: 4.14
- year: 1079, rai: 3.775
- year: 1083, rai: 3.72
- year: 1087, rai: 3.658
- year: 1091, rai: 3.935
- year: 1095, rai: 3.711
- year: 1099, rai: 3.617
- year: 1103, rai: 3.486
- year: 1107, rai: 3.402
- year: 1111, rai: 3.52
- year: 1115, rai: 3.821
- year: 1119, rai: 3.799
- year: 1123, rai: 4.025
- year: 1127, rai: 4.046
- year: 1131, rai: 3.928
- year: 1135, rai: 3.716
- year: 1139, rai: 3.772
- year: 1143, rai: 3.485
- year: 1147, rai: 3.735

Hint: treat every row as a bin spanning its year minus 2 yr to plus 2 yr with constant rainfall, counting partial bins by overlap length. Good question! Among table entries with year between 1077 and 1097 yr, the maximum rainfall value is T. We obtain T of 3.935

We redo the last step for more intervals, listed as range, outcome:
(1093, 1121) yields 3.821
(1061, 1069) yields 4.162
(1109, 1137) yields 4.046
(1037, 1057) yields 3.998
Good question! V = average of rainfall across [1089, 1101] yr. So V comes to 3.75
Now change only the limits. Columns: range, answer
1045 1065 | 3.88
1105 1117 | 3.58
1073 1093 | 3.85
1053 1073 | 3.92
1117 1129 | 3.96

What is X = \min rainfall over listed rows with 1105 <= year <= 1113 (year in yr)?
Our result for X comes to 3.402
